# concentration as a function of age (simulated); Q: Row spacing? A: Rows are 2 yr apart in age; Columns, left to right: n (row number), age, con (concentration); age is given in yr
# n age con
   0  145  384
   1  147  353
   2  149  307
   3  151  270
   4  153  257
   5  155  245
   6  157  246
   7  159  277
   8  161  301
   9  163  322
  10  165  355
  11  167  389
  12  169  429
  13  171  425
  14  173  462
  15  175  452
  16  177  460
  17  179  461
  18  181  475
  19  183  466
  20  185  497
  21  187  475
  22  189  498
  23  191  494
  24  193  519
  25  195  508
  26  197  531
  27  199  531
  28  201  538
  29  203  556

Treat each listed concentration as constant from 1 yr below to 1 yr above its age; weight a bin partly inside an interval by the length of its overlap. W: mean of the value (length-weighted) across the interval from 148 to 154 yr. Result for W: 278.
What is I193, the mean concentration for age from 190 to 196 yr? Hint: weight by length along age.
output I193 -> 507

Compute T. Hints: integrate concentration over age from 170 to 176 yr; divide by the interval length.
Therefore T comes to 446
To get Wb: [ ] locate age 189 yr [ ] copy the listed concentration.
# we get 498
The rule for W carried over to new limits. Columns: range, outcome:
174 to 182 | 462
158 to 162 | 289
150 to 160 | 259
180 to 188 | 478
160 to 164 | 312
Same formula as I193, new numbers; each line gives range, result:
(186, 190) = 486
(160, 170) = 359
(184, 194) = 497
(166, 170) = 409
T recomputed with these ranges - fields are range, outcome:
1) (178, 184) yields 467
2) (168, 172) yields 427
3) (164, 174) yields 412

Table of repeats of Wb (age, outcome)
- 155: 245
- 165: 355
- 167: 389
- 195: 508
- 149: 307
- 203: 556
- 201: 538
